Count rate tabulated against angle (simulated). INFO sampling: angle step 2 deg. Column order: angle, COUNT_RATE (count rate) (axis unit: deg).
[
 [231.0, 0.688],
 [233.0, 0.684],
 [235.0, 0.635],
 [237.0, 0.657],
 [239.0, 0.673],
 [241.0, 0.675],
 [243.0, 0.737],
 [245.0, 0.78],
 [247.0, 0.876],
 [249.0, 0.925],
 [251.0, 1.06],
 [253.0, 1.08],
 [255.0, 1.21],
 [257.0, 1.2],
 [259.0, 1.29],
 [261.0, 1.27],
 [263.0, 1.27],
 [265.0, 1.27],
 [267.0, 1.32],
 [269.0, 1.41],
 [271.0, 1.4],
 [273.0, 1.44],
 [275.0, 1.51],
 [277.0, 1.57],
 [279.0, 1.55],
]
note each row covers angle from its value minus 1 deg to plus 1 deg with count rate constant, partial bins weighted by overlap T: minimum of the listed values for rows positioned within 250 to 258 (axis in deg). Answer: 1.06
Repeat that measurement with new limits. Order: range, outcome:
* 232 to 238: 0.635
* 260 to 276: 1.27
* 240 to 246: 0.675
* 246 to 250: 0.876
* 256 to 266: 1.2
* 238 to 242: 0.673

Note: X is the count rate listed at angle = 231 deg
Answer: 0.688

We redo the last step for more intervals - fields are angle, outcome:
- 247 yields 0.876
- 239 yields 0.673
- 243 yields 0.737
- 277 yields 1.57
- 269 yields 1.41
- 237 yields 0.657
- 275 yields 1.51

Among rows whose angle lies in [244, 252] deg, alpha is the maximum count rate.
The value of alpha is 1.06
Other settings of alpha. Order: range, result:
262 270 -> 1.41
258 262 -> 1.29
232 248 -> 0.876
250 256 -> 1.21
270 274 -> 1.44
